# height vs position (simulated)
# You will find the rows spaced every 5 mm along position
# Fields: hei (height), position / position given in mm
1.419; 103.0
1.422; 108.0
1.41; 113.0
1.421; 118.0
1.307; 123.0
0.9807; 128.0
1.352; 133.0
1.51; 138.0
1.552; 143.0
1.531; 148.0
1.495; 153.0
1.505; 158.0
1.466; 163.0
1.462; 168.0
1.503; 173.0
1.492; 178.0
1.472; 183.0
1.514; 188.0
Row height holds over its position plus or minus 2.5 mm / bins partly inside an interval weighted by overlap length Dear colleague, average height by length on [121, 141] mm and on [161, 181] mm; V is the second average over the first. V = 1.14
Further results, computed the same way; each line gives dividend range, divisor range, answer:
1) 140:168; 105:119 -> 1.06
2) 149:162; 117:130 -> 1.22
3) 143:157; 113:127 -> 1.14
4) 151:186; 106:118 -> 1.05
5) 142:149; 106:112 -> 1.09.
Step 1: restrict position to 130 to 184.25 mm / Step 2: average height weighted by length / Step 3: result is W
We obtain 1.48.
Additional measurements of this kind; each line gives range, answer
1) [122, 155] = 1.39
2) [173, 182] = 1.49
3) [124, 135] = 1.18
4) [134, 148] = 1.51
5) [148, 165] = 1.5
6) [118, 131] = 1.21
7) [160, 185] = 1.48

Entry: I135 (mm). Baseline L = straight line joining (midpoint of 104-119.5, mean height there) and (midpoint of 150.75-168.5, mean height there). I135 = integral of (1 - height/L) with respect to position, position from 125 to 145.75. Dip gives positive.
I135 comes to 1.5 mm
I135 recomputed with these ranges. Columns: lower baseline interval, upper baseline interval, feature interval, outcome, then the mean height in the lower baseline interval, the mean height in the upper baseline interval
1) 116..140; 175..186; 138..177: -2.68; 1.31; 1.48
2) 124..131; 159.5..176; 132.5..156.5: -4.94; 1.08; 1.48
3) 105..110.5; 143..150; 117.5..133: 2.55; 1.42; 1.54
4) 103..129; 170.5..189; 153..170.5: -0.38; 1.34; 1.49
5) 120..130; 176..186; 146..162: -2.11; 1.17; 1.48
